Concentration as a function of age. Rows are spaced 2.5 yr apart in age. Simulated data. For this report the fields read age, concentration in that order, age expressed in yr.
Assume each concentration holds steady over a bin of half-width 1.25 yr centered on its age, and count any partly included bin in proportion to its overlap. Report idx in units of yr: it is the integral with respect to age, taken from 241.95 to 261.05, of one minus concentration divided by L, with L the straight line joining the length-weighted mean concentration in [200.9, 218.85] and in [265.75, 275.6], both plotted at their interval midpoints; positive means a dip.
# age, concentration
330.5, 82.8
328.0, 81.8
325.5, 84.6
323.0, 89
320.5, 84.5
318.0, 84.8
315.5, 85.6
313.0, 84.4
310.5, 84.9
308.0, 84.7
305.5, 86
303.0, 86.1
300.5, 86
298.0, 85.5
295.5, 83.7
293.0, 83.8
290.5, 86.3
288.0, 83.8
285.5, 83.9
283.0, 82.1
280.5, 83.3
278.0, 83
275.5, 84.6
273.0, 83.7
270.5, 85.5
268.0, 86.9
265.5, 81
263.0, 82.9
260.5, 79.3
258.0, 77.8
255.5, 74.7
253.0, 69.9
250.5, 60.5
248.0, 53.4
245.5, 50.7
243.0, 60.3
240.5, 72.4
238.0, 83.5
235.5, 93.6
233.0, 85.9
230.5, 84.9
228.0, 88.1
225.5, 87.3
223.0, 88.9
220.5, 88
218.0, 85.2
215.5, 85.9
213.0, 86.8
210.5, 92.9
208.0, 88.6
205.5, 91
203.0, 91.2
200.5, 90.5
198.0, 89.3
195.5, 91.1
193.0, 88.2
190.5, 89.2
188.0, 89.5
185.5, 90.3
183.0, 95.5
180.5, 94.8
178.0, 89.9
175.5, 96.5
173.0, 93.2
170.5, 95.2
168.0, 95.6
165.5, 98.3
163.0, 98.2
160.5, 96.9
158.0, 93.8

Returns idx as 4.6 yr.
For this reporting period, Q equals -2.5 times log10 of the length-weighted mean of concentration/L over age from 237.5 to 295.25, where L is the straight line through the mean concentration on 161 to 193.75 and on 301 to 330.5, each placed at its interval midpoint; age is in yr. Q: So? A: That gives 0.14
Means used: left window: 93.6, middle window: 77.1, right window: 85.1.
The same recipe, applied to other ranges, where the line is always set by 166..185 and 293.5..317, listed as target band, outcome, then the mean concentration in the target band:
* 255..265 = 0.12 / 79.1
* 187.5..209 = 0.03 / 89.9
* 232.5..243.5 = 0.13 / 80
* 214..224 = 0.05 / 86.9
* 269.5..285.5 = 0.04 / 83.7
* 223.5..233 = 0.05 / 86.8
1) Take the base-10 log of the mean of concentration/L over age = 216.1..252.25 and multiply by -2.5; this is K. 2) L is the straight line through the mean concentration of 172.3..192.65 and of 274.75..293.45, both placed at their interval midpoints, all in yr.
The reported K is 0.14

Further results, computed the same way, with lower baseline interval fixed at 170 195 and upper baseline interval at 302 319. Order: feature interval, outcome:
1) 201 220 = 0.02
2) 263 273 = 0.04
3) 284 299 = 0.02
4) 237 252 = 0.37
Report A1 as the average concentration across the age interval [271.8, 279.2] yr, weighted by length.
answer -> 83.8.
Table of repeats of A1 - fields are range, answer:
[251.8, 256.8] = 72.4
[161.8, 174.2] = 96.1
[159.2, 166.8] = 97.8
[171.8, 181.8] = 93.6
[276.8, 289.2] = 83.2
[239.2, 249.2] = 59.4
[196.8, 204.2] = 90.3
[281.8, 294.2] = 84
